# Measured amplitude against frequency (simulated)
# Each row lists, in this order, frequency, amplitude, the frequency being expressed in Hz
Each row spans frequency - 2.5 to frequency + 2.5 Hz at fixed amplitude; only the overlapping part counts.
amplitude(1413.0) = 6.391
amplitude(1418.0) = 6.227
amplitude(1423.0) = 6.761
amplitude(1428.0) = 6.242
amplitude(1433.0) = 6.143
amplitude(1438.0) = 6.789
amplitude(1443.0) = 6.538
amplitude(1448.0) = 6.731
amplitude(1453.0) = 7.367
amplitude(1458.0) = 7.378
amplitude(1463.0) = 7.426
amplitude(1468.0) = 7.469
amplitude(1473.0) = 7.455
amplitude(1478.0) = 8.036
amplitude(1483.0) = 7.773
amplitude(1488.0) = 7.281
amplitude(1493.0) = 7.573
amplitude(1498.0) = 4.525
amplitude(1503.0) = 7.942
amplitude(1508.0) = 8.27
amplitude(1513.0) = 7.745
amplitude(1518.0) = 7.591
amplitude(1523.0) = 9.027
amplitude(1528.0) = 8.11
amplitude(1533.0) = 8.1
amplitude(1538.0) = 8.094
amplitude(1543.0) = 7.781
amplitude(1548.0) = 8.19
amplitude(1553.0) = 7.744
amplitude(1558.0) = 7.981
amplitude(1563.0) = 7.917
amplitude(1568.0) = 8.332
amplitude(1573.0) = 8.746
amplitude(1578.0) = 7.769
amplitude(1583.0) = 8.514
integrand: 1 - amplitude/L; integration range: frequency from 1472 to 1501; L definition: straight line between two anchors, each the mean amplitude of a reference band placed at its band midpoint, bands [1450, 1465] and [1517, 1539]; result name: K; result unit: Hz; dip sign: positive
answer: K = 2.28 Hz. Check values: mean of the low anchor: 7.37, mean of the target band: 7.1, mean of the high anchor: 8.23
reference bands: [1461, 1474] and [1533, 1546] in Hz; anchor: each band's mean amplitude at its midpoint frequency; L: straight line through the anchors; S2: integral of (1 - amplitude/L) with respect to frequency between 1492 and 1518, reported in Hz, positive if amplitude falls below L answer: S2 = 1.69 Hz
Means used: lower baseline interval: 7.45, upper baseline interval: 7.98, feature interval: 7.23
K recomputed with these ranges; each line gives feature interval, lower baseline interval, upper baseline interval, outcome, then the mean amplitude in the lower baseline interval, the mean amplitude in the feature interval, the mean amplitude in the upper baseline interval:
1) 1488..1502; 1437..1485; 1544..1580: 2.0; 7.31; 6.47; 8.09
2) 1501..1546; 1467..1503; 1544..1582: -2.6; 7.2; 8.08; 8.1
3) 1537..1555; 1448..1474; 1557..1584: 0.2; 7.35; 7.95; 8.21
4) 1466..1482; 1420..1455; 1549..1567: -1.4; 6.64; 7.67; 7.94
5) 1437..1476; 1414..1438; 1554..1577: -2.2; 6.39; 7.17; 8.18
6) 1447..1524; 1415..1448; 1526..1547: -2.0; 6.47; 7.46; 8.03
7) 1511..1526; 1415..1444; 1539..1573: -1.1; 6.44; 8.13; 8.05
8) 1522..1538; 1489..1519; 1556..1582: -1.4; 7.26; 8.3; 8.17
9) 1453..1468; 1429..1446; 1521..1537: -1.0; 6.48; 7.41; 8.36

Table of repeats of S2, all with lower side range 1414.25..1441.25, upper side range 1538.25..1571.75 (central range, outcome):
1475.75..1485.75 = -1.1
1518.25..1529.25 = -1.1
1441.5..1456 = -0.5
